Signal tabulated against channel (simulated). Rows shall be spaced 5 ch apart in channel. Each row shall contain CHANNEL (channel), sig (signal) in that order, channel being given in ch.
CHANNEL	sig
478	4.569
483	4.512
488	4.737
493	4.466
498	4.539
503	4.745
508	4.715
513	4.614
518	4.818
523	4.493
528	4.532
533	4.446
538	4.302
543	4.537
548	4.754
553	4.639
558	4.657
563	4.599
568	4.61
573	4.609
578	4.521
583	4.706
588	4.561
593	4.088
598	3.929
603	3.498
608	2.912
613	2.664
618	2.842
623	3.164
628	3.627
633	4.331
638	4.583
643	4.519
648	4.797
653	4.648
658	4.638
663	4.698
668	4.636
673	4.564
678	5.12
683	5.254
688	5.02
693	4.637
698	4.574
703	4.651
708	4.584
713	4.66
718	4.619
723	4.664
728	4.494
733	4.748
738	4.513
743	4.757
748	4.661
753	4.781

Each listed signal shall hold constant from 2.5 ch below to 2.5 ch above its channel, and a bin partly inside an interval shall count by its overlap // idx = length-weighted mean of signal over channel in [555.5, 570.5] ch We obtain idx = 4.62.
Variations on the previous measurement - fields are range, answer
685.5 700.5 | 4.74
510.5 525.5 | 4.64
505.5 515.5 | 4.66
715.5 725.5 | 4.64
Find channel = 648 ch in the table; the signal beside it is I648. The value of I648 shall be 4.797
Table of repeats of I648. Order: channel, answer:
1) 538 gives 4.302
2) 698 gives 4.574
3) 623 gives 3.164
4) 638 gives 4.583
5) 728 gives 4.494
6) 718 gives 4.619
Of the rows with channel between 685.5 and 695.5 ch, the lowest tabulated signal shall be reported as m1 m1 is 4.637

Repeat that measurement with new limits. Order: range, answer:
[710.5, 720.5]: 4.619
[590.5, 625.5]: 2.664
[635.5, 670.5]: 4.519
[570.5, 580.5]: 4.521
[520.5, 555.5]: 4.302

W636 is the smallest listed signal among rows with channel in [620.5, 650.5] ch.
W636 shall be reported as 3.164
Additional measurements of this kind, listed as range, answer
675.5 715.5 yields 4.574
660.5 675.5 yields 4.564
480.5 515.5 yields 4.466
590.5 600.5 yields 3.929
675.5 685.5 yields 5.12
